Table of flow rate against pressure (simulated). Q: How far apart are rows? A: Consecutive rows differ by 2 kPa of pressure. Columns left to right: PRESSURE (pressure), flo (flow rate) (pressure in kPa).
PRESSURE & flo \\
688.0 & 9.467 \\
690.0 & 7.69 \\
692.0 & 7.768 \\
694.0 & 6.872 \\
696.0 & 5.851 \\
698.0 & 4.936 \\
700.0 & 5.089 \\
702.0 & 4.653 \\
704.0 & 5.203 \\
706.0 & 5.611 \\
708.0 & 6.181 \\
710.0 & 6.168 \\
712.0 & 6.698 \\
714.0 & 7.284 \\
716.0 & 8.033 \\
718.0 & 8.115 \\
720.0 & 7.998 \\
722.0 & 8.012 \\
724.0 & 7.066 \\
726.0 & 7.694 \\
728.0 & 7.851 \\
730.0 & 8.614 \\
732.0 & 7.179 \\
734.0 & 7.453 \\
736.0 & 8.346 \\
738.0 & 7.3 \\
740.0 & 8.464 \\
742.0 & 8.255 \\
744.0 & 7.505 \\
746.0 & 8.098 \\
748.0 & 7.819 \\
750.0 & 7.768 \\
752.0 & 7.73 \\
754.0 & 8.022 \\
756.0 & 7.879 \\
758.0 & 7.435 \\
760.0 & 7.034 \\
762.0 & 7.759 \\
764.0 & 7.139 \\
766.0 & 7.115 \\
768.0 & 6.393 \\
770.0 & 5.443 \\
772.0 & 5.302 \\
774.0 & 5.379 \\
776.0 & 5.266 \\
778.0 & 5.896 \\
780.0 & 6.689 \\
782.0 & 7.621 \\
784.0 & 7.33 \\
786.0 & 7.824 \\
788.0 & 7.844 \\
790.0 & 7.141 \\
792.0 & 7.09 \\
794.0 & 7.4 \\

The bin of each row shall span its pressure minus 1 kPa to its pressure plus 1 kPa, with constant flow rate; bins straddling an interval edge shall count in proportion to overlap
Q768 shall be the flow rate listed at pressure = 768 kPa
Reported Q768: 6.393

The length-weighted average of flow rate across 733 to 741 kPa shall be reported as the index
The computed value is 7.89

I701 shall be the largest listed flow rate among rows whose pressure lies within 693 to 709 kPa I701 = 6.872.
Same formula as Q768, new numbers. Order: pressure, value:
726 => 7.694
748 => 7.819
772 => 5.302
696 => 5.851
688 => 9.467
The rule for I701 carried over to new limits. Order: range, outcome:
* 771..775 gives 5.379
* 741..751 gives 8.255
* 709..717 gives 8.033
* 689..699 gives 7.768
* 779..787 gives 7.824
